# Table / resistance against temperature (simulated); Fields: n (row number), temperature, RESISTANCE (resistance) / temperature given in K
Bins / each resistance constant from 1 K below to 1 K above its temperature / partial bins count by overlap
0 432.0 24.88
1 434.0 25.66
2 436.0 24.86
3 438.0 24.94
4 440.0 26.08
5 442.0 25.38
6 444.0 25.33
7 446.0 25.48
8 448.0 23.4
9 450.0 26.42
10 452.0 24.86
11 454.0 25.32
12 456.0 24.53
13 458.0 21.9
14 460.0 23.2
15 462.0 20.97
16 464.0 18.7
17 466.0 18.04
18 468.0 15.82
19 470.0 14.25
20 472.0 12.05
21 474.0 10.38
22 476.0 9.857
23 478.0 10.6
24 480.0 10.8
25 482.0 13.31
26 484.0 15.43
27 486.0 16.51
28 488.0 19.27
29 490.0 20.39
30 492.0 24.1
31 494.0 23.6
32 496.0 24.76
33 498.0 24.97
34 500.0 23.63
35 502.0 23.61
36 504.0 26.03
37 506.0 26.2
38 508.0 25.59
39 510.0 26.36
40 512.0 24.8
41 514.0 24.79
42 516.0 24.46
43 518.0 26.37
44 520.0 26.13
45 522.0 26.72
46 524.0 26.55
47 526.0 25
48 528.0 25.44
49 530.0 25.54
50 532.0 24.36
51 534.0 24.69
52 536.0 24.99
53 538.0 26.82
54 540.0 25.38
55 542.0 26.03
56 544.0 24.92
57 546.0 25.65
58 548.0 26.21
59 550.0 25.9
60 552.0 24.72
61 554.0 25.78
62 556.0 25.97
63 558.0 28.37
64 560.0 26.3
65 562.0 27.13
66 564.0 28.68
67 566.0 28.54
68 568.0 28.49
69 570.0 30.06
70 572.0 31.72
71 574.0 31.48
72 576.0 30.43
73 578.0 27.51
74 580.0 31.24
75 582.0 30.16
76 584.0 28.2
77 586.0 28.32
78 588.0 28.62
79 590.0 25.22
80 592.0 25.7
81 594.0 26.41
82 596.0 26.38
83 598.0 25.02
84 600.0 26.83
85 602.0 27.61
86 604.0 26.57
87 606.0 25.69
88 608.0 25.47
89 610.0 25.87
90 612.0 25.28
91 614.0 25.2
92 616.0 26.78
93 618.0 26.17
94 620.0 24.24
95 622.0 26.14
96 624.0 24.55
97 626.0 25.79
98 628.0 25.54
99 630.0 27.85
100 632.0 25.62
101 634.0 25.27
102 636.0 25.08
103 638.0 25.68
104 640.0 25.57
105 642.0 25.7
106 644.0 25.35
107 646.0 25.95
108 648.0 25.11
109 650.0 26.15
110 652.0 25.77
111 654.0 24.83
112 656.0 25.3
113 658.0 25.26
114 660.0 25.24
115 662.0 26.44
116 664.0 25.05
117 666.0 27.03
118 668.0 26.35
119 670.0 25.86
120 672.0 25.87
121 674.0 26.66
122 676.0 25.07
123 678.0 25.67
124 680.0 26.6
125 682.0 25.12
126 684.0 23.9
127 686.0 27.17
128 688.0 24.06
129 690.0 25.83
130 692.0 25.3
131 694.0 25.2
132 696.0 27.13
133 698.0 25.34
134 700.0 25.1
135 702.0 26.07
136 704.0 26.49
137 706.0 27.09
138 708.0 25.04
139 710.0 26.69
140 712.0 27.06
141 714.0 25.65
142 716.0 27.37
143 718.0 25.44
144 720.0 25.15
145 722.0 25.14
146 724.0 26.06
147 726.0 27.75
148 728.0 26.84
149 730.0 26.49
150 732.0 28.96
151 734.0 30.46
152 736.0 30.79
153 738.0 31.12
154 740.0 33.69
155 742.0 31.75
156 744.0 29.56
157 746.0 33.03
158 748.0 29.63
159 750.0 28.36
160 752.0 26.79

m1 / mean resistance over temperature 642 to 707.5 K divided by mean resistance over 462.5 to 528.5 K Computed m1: 1.24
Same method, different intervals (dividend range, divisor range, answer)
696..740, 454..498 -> 1.52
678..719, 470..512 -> 1.34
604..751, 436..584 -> 1.11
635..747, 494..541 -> 1.05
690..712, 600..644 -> 1.01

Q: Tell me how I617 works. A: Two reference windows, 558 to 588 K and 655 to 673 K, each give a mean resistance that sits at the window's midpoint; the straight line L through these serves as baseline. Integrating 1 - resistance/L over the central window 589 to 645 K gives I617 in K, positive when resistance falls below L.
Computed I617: 3.5 K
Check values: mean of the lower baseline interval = 29.1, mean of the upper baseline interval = 25.8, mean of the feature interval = 25.8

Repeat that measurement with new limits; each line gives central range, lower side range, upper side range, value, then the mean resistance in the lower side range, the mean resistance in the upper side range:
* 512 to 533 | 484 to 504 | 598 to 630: -2.2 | 22.2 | 25.9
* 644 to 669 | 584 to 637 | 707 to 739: 0.8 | 26.1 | 27.3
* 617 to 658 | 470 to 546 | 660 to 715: -1.2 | 22.1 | 25.9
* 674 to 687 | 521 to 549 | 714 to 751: 1.0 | 25.6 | 28.7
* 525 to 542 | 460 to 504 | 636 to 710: -4.4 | 18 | 25.7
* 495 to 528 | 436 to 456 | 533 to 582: 1.4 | 25.2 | 27.4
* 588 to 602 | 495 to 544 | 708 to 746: 0.1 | 25.4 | 28.2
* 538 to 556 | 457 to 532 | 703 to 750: -2.4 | 21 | 28.1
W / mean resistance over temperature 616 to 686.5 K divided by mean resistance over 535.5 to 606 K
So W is 0.94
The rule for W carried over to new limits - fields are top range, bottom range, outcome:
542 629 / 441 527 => 1.25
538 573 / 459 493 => 1.68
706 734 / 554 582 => 0.92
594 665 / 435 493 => 1.30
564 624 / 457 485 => 1.78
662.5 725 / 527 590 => 0.95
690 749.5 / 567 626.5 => 1.01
